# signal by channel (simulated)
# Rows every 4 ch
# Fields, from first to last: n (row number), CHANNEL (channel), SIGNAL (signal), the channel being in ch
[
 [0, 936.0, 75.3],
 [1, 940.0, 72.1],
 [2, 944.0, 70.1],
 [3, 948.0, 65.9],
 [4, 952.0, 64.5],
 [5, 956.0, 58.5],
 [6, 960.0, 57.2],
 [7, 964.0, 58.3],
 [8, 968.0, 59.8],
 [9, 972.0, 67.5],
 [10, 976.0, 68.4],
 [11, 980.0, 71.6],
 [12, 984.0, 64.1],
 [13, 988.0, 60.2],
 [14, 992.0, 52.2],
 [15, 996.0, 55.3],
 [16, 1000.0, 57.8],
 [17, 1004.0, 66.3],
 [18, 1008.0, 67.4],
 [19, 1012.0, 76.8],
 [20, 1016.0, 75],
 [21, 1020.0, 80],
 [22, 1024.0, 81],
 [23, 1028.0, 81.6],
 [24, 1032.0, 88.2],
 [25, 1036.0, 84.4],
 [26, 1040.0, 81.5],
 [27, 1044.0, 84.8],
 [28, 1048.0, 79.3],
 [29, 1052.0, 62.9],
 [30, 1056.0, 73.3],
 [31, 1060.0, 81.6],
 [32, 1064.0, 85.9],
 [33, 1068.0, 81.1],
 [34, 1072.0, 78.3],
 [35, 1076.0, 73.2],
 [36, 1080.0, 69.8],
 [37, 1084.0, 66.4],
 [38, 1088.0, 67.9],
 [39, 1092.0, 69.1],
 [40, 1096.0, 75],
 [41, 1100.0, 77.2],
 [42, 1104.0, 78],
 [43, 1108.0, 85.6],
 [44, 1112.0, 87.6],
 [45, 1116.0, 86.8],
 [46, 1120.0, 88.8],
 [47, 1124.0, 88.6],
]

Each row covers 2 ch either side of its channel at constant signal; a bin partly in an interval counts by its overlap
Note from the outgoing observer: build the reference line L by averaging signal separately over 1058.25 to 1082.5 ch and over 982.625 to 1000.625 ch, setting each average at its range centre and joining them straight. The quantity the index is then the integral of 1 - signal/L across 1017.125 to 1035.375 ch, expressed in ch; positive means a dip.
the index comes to -4.3 ch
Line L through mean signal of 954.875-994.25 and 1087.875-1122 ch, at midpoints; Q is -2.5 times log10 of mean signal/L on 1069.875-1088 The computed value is 0.07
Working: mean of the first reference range 61.8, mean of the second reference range 80.2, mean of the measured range 71.5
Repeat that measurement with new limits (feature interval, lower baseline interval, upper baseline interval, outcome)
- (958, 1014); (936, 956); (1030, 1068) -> 0.15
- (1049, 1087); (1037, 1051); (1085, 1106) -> 0.04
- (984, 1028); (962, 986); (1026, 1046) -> 0.11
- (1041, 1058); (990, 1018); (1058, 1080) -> -0.01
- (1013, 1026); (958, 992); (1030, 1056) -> -0.07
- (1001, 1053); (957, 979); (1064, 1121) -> -0.12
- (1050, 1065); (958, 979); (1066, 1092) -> -0.07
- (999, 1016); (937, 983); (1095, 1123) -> 0.04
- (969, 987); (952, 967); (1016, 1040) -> -0.03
